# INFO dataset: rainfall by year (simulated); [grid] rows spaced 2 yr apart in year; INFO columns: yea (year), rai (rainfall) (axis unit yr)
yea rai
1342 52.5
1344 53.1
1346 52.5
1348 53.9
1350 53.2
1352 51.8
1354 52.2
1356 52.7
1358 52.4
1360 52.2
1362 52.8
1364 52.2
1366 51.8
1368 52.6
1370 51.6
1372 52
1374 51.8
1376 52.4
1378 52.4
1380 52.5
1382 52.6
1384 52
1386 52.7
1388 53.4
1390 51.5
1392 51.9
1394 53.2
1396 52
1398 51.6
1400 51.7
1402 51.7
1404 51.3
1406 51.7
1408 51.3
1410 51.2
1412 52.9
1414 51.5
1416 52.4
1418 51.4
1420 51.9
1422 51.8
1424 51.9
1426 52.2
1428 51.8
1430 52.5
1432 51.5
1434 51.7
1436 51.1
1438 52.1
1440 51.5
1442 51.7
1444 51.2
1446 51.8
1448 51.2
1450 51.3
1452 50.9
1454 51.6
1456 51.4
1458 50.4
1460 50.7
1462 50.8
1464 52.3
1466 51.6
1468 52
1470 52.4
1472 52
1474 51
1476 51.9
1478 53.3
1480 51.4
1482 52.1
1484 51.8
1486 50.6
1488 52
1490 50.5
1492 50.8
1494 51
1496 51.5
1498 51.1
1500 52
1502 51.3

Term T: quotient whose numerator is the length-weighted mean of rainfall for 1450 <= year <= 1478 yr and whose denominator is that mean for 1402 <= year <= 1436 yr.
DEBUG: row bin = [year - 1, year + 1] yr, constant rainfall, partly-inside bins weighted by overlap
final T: 1.0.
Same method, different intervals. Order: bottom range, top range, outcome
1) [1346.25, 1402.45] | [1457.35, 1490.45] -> 0.99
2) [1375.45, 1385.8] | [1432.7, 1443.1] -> 0.98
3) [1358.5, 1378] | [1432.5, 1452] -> 0.99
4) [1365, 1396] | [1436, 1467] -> 0.98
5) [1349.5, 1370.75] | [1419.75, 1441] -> 0.99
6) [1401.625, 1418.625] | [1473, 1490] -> 1.00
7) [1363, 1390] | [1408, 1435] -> 0.99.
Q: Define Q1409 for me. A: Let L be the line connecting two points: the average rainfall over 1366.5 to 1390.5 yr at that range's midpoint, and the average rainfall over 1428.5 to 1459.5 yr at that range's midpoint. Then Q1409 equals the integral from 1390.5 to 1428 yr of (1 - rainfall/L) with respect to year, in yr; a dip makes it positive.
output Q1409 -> 0.03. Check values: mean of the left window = 52.3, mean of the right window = 51.5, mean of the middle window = 51.9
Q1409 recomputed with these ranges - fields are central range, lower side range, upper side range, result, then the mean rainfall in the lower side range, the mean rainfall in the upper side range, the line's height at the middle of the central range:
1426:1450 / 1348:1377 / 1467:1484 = 0.2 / 52.3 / 52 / 52.1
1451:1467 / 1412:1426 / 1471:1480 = 0.2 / 51.9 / 52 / 52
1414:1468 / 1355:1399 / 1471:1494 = 0.3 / 52.3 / 51.6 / 51.8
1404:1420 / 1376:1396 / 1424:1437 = 0.1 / 52.4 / 51.8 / 52.1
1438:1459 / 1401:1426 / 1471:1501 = 0.1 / 51.8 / 51.5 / 51.7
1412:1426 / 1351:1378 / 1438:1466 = -0.1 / 52.2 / 51.3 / 51.7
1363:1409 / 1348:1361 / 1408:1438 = 0.1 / 52.5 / 51.8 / 52.2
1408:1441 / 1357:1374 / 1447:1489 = 0.0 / 52.2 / 51.6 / 51.8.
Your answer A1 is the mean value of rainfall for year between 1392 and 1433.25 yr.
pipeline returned 51.9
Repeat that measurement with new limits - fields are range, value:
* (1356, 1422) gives 52.1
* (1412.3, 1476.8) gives 51.6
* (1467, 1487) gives 51.9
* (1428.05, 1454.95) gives 51.6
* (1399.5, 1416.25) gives 51.7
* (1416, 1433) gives 51.9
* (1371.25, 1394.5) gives 52.4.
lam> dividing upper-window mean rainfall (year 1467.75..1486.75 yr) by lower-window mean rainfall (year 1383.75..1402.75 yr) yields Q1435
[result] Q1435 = 0.99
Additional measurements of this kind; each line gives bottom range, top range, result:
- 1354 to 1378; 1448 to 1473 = 0.98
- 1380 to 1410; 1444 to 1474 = 0.99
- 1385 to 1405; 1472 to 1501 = 0.99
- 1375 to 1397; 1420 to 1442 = 0.99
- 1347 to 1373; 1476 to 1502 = 0.98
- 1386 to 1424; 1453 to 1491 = 0.99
